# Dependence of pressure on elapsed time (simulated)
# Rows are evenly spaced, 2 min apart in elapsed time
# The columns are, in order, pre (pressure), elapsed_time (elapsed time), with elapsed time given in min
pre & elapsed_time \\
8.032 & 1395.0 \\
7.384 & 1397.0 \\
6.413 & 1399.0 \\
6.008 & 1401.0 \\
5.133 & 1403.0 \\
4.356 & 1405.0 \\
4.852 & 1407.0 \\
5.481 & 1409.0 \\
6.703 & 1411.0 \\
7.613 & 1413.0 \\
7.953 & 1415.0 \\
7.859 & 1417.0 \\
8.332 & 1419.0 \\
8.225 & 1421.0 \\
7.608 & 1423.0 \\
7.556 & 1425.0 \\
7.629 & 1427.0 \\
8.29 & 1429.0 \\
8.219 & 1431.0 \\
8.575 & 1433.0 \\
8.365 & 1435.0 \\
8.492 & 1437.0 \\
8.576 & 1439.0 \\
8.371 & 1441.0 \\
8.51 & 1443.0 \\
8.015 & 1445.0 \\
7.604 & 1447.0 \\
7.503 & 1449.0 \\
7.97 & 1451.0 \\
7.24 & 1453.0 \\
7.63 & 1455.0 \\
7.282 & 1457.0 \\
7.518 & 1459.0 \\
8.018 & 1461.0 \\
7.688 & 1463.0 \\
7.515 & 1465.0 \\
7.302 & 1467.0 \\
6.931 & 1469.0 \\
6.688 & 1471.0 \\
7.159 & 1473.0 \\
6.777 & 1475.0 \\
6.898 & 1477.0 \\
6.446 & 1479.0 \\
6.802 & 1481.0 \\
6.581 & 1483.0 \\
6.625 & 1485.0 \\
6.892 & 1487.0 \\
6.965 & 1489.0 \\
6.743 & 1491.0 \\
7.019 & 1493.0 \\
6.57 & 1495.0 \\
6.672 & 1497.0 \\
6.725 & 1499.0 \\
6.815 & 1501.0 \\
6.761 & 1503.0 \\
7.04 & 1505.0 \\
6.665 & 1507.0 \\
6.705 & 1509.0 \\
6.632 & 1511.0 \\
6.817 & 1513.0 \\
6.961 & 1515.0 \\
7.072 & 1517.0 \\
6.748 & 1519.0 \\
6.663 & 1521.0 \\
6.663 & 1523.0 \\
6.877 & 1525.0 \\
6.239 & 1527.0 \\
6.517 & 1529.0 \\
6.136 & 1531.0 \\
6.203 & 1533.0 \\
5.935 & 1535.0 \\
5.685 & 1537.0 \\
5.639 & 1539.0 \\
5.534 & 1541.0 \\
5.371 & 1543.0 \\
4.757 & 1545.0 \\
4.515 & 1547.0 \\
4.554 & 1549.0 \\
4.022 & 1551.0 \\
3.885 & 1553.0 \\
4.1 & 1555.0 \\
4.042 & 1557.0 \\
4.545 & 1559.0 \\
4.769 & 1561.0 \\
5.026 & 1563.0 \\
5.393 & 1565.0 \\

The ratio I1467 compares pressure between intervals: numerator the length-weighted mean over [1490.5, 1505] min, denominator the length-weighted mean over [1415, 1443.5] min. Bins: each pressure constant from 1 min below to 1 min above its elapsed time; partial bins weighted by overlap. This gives 0.83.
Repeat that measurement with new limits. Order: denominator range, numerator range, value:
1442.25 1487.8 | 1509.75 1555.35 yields 0.80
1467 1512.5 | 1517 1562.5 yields 0.80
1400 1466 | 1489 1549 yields 0.85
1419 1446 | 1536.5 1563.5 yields 0.58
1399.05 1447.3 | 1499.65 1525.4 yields 0.92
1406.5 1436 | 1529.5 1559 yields 0.66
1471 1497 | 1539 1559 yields 0.68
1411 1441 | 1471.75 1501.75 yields 0.84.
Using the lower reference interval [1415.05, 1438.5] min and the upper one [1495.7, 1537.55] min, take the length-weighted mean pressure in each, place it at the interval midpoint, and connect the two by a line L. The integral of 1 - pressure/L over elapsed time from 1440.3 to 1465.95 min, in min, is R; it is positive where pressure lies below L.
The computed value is -0.3 min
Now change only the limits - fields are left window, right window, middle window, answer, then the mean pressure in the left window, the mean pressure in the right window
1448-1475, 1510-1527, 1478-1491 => 0.8 min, 7.39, 6.77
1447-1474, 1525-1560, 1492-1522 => -3.1 min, 7.43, 5.21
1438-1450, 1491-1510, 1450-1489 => 1.8 min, 8.1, 6.77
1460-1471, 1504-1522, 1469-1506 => 1.8 min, 7.42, 6.81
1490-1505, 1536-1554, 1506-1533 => -3.5 min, 6.78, 4.88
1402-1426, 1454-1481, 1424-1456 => -4.7 min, 6.81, 7.2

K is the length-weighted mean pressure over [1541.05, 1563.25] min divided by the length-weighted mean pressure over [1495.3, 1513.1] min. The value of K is 0.7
